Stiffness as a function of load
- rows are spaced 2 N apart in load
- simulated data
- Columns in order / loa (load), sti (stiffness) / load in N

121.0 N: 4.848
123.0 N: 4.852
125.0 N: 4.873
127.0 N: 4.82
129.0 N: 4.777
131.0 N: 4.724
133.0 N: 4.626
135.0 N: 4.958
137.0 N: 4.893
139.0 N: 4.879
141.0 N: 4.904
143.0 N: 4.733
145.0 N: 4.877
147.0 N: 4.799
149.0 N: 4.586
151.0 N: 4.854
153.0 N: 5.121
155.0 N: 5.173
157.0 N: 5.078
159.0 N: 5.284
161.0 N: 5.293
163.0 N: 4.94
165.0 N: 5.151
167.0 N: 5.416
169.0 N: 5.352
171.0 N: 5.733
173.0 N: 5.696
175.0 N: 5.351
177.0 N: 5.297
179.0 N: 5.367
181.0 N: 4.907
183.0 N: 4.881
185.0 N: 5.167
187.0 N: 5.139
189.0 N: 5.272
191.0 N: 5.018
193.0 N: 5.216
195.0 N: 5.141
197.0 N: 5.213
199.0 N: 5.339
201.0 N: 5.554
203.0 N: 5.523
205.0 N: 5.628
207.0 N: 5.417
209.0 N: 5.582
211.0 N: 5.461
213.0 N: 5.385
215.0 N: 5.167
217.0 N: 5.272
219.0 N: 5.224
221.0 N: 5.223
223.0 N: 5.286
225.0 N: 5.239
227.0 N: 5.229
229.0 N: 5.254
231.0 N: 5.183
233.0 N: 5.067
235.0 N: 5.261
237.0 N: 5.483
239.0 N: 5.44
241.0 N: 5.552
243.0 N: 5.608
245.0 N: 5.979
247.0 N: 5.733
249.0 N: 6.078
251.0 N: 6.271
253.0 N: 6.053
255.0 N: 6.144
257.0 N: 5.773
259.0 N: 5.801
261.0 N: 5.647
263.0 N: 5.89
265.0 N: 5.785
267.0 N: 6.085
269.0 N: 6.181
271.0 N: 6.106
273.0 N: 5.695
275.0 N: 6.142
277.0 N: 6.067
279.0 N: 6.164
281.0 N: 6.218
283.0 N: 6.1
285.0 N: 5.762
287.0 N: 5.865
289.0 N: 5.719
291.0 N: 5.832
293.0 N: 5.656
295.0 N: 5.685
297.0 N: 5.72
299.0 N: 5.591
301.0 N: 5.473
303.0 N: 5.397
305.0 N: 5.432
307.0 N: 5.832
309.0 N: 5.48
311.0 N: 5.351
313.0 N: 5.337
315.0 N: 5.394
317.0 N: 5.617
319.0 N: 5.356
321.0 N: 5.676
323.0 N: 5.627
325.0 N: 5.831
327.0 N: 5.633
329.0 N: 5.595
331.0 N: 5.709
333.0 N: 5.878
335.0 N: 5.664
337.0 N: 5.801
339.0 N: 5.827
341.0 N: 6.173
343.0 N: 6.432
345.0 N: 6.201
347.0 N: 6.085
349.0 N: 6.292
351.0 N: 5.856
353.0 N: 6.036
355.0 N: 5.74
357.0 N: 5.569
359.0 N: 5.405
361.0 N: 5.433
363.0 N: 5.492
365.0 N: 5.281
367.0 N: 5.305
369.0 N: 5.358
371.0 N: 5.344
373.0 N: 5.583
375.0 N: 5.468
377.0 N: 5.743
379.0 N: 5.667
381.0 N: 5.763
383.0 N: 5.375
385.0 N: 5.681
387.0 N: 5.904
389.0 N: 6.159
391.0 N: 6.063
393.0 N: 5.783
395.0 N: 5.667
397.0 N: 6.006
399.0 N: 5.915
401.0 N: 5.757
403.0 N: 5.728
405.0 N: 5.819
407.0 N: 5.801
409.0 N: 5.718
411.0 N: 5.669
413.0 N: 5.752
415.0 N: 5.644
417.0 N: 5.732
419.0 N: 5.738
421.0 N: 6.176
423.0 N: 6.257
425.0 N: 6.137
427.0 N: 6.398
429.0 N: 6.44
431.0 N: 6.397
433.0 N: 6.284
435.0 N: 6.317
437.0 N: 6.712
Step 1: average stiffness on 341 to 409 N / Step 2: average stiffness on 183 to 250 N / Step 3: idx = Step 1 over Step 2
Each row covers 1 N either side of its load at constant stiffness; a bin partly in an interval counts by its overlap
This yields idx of 1.1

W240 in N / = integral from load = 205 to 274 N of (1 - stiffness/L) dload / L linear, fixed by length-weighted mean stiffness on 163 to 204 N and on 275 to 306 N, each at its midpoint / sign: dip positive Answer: -0.7 N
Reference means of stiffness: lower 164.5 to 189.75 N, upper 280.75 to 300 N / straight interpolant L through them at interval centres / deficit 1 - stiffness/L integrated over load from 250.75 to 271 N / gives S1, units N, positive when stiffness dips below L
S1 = -1.0 N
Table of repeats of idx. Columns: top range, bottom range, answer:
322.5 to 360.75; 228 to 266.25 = 1.03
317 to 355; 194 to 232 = 1.10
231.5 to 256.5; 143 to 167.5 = 1.14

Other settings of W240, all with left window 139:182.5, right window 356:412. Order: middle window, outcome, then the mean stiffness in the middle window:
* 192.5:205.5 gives -0.37 N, 5.37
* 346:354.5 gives -0.71 N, 6.05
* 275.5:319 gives -1.95 N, 5.7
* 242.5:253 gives -1.23 N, 5.96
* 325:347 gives -1.39 N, 5.9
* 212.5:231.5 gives 0.11 N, 5.24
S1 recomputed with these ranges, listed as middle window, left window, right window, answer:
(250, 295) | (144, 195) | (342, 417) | -4.15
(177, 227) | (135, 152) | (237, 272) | 0.95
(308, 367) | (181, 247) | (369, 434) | -0.37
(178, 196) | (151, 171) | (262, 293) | 0.85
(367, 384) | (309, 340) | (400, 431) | 0.79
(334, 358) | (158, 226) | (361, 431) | -1.33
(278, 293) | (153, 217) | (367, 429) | -1.09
